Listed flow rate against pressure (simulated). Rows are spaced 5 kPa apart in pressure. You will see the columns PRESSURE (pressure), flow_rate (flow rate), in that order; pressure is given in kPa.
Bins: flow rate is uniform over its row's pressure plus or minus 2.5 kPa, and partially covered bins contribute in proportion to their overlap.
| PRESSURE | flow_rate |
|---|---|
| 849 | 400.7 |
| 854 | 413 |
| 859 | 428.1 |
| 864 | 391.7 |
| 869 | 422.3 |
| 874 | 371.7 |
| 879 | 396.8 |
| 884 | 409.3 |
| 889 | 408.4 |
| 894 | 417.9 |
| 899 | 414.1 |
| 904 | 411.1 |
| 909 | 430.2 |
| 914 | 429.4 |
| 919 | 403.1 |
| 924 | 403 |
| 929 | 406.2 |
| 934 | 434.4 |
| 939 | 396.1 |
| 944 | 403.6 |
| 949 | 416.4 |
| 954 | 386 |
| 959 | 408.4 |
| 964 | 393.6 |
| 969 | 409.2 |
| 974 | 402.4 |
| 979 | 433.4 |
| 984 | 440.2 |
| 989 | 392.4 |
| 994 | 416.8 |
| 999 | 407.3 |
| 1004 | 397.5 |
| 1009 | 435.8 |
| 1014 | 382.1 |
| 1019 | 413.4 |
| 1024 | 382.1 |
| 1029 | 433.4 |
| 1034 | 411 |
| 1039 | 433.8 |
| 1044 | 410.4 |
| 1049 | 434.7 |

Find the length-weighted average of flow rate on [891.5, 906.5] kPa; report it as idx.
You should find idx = 414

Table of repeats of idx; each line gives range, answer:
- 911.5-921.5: 416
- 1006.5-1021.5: 410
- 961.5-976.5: 402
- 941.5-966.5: 402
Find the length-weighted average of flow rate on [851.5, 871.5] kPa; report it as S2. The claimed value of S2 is 414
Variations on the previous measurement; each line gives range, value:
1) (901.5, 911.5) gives 421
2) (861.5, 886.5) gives 398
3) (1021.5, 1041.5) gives 415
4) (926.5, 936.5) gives 420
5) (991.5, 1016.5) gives 408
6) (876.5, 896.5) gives 408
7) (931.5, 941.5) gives 415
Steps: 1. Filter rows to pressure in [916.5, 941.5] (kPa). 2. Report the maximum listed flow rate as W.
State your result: 434.4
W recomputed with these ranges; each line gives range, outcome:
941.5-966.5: 416.4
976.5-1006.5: 440.2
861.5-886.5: 422.3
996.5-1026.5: 435.8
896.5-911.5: 430.2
